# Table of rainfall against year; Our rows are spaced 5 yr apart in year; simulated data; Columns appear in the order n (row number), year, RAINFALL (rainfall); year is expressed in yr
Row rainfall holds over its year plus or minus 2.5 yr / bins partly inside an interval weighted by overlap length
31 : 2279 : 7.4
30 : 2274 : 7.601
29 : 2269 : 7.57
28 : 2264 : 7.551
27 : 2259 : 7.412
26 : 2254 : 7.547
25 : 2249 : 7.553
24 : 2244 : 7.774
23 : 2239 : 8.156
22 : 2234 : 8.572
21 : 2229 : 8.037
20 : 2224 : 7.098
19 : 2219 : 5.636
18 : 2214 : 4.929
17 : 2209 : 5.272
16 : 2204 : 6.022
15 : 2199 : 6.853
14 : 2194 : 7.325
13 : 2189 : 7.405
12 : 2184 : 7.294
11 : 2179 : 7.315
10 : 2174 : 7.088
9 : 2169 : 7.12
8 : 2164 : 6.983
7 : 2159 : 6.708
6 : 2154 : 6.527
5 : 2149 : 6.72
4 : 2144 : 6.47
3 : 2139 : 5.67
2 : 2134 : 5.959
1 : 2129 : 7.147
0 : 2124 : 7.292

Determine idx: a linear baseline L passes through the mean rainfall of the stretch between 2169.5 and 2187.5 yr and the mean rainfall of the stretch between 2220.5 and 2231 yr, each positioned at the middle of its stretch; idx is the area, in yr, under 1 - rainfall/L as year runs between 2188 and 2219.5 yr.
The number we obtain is 4.8 yr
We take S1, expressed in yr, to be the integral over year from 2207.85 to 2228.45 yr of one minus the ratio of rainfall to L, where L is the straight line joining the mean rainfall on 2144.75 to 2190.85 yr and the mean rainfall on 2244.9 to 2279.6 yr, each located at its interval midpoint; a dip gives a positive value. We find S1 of 3.69 yr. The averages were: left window 6.99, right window 7.54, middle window 5.98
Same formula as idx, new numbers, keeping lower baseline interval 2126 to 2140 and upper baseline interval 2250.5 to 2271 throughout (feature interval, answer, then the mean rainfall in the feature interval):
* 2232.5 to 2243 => -1.4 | 8.26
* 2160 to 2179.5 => -1.1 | 7.07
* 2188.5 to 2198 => -0.5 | 7.28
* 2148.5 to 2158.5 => -0.1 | 6.62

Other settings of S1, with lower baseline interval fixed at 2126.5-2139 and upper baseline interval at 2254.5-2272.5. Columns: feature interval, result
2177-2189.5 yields -0.9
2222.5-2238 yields -1.6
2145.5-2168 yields -0.6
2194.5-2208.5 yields 1.2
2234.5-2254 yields -1.4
